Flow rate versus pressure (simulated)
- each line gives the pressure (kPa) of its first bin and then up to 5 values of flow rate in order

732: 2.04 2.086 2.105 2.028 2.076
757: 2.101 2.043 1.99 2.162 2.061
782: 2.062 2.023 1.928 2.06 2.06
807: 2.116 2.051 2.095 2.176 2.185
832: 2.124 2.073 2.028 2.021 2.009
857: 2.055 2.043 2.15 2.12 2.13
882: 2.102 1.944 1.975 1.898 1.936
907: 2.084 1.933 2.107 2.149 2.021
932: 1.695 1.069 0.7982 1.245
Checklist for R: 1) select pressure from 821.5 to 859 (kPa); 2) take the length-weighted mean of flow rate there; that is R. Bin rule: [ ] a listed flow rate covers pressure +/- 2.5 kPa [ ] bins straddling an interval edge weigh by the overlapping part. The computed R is 2.08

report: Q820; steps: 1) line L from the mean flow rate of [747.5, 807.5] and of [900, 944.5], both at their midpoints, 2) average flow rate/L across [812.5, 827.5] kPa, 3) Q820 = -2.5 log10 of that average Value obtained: -0.090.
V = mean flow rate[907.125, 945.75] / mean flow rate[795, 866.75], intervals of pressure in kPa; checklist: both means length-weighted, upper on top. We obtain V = 0.8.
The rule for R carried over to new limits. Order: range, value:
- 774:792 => 2.04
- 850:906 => 2.03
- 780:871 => 2.07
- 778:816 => 2.05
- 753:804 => 2.05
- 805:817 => 2.08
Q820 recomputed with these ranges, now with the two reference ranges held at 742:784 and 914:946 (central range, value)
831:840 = -0.117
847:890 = -0.156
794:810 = -0.058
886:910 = -0.152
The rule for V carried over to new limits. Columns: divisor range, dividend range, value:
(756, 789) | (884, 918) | 0.96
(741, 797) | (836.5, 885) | 1.01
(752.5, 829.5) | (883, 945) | 0.87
